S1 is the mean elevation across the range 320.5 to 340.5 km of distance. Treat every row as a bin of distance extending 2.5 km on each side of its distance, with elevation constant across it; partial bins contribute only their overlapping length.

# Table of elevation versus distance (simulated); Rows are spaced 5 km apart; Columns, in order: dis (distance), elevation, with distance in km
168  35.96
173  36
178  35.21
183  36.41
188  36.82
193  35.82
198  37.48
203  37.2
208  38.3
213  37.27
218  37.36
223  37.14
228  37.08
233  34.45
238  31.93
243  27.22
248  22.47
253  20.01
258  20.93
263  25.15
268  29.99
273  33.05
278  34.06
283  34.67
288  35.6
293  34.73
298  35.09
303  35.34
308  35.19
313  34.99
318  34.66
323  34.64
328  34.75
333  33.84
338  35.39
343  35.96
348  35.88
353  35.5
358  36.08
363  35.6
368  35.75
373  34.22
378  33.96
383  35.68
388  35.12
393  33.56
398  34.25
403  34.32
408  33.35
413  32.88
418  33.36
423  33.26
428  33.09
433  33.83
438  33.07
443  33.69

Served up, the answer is 34.7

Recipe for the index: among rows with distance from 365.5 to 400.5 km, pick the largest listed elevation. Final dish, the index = 35.75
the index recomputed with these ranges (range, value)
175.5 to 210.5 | 38.3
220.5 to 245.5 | 37.14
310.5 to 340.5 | 35.39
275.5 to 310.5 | 35.6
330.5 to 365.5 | 36.08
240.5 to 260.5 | 27.22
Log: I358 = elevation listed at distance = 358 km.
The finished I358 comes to 36.08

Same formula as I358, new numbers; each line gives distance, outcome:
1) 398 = 34.25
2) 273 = 33.05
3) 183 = 36.41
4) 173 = 36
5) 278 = 34.06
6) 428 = 33.09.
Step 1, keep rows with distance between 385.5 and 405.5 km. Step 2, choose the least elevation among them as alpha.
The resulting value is 33.56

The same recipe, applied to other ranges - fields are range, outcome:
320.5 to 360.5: 33.84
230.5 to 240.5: 31.93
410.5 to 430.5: 32.88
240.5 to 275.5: 20.01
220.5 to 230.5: 37.08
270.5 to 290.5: 33.05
